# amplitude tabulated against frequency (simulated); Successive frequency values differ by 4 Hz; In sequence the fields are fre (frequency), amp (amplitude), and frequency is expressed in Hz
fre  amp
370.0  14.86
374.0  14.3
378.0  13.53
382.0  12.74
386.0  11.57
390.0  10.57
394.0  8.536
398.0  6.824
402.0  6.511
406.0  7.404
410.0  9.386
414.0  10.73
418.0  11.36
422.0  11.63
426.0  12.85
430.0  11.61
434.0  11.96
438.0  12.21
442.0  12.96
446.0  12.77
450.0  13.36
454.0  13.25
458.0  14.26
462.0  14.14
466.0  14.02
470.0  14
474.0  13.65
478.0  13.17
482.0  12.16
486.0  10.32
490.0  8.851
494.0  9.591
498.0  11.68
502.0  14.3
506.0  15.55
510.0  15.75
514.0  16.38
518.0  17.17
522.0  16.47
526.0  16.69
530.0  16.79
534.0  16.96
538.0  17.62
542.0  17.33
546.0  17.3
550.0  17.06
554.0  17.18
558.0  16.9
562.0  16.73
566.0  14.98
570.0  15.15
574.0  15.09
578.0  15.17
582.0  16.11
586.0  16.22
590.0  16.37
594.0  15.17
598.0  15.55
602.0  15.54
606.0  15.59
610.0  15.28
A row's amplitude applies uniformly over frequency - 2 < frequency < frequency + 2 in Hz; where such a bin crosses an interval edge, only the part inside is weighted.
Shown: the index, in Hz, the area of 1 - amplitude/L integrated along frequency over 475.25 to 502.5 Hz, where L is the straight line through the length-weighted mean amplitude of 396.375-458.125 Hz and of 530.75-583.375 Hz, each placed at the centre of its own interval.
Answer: 4.58 Hz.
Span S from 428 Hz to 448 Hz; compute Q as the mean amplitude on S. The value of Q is 12.3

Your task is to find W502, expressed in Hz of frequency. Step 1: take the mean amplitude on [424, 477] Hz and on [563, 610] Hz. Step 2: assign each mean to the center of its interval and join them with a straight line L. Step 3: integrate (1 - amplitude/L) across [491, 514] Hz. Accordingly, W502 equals 1.1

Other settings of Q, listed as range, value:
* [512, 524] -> 16.7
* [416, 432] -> 11.9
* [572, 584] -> 15.5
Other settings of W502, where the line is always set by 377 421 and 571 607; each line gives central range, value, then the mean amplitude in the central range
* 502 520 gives -3.7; 16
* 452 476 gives -4.1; 13.9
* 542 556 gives -2.7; 17.2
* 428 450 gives -2.6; 12.4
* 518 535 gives -3.7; 16.8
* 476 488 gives 0.5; 11.9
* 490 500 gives 2.0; 10.3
